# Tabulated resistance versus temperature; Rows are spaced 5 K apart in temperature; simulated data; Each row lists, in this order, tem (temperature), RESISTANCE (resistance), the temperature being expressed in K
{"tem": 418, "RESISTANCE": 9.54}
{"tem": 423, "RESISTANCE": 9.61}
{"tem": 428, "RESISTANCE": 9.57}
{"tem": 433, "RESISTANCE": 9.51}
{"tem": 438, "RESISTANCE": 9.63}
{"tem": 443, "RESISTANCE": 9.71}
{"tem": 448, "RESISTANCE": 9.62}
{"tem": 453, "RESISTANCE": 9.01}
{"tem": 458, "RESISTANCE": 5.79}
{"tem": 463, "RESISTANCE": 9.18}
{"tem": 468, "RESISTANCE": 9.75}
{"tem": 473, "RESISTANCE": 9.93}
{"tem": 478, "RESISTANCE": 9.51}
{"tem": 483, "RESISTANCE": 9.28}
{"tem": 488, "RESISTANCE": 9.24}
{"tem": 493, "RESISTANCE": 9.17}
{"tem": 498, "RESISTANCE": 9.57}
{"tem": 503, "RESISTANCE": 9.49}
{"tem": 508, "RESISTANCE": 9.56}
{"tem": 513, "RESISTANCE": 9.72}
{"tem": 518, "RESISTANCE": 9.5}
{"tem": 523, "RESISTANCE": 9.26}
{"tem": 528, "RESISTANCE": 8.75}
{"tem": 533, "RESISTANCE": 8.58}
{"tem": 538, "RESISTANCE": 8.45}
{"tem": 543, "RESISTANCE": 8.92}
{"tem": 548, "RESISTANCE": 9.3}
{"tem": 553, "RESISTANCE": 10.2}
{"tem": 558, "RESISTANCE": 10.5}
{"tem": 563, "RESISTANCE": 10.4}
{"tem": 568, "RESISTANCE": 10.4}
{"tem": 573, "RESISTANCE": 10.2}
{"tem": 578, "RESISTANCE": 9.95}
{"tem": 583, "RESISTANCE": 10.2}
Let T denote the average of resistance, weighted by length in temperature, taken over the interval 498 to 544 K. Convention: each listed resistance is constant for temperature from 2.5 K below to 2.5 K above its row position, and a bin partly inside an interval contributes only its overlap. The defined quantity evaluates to 9.17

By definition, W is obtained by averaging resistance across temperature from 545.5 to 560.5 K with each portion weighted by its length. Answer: 10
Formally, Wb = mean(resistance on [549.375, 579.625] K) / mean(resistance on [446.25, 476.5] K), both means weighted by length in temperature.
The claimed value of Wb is 1.2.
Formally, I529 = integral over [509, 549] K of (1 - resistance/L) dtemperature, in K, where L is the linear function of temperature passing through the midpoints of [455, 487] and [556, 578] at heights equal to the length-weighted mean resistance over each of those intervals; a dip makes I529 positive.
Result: 2.8 K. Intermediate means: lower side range 8.92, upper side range 10.3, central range 9.07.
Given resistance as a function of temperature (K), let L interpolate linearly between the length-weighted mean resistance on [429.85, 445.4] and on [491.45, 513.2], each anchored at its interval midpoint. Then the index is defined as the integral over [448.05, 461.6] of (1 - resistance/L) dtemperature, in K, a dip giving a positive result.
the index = 2.3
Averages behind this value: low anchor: 9.61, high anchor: 9.49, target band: 7.95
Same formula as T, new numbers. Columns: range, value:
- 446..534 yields 9.17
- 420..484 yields 9.24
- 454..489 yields 8.94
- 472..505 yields 9.43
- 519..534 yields 8.96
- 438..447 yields 9.67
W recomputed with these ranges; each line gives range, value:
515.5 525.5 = 9.38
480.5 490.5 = 9.26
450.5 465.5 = 7.99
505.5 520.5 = 9.59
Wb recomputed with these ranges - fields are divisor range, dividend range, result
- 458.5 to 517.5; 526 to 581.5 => 1.03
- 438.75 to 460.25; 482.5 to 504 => 1.08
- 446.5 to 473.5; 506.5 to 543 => 1.04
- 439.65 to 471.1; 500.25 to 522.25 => 1.07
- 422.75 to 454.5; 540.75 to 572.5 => 1.05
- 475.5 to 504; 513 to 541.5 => 0.96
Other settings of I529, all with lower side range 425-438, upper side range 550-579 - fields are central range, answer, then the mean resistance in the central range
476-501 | 1.3 K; 9.35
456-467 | 2.1 K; 7.87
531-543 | 1.8 K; 8.6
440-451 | 0.0 K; 9.63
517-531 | 1.3 K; 9.11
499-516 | 0.7 K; 9.59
